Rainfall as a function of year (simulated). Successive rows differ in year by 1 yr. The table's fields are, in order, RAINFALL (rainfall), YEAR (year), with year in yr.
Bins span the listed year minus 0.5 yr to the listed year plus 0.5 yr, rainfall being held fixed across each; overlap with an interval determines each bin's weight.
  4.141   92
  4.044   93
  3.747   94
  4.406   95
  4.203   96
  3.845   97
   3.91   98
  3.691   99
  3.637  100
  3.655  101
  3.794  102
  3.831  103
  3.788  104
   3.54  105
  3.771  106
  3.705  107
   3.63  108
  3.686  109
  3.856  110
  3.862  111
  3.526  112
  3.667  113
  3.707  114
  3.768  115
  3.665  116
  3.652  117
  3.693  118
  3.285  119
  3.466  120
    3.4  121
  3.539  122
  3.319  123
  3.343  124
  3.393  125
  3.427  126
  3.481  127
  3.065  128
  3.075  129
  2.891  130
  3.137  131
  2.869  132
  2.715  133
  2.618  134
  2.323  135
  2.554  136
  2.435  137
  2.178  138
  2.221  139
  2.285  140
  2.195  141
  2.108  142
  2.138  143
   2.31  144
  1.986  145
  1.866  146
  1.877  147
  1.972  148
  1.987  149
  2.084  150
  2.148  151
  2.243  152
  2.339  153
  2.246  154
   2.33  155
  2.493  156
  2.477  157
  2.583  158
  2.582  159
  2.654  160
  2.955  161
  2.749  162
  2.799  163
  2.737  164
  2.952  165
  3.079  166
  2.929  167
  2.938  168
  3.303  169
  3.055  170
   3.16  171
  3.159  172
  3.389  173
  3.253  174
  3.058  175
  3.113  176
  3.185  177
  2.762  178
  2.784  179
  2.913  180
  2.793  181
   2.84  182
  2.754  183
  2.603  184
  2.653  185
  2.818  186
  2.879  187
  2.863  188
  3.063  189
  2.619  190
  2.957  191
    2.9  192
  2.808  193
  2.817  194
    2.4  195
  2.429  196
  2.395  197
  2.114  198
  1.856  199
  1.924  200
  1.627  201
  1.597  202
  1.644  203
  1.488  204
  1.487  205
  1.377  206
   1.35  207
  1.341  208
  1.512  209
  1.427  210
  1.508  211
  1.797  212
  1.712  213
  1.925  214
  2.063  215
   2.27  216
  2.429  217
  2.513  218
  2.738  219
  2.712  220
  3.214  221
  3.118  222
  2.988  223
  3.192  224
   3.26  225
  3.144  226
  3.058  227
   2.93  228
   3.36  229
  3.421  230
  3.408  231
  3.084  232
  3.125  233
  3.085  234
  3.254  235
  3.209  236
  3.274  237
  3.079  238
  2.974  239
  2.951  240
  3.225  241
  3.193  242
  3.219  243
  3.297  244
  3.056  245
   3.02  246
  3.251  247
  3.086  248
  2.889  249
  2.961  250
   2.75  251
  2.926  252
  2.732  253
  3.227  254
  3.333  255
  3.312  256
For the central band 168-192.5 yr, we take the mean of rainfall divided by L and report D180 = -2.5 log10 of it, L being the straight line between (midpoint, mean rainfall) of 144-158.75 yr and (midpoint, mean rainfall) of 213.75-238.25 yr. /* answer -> -0.19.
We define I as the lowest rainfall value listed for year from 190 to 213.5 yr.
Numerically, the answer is 1.341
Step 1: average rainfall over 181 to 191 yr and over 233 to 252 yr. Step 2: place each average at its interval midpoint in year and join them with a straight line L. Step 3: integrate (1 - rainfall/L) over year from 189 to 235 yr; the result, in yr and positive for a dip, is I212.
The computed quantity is 8.2 yr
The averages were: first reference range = 2.8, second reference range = 3.09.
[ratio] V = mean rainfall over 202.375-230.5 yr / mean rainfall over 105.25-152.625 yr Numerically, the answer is 0.8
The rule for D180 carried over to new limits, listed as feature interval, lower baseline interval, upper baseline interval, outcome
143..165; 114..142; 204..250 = 0.237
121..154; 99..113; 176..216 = 0.245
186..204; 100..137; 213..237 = 0.266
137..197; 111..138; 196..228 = 0.017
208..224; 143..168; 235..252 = 0.268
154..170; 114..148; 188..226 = -0.064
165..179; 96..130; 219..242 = 0.092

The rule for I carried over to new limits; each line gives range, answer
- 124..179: 1.866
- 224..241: 2.93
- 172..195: 2.4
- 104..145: 1.986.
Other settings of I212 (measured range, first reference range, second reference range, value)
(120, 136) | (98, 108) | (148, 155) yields -0.9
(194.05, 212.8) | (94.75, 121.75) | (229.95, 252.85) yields 8.7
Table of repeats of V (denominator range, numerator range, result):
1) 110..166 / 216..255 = 1.09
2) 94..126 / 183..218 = 0.58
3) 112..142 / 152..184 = 0.92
